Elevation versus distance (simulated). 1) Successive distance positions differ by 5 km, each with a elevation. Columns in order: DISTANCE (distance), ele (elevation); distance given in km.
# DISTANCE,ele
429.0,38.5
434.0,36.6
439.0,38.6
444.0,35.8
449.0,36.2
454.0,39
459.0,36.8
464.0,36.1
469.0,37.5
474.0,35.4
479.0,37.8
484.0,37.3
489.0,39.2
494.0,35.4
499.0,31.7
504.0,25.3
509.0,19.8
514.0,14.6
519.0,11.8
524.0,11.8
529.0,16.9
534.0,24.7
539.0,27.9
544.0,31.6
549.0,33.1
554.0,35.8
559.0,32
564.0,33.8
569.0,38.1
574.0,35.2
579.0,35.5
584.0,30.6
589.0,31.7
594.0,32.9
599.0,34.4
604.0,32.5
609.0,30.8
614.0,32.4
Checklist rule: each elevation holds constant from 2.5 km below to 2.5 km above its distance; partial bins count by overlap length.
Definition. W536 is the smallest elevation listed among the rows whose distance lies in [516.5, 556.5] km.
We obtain 11.8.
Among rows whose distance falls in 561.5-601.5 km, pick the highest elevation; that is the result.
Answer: 38.1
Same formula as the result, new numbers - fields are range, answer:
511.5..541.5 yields 27.9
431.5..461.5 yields 39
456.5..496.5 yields 39.2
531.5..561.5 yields 35.8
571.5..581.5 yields 35.5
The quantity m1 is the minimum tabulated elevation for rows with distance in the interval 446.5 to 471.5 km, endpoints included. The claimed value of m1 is 36.1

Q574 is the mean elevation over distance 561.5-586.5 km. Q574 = 34.6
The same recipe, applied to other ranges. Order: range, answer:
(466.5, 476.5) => 36.5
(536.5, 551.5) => 30.9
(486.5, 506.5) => 32.9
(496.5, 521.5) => 20.6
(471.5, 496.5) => 37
